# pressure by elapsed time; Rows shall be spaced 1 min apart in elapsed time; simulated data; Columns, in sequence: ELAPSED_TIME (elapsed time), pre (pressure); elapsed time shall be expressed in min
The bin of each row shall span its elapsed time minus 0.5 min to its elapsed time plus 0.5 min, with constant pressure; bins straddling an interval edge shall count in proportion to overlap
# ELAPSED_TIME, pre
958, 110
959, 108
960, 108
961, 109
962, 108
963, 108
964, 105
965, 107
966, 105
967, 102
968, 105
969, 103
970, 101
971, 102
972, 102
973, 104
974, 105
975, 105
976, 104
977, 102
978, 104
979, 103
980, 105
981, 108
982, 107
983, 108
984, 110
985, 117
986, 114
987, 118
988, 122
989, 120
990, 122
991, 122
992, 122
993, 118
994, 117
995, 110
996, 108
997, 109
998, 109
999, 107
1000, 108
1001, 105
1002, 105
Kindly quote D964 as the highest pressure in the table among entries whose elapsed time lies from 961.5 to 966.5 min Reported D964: 108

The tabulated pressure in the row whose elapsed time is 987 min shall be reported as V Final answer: 118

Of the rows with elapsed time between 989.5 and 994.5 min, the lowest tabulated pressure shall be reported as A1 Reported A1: 117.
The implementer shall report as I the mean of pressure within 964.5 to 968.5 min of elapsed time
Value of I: 105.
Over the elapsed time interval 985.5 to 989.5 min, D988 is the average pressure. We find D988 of 118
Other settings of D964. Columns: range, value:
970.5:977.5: 105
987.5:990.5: 122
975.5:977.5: 104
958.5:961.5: 109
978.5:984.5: 110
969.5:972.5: 102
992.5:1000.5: 118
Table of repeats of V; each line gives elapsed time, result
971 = 102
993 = 118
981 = 108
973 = 104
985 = 117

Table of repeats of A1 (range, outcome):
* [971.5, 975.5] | 102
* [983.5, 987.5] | 110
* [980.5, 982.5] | 107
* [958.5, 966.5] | 105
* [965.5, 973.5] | 101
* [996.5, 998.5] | 109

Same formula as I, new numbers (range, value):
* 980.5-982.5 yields 108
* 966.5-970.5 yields 103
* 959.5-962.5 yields 108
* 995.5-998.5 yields 109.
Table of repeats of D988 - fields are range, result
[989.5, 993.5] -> 121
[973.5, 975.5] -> 105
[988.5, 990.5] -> 121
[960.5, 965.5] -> 107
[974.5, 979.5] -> 104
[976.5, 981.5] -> 104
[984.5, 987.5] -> 116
